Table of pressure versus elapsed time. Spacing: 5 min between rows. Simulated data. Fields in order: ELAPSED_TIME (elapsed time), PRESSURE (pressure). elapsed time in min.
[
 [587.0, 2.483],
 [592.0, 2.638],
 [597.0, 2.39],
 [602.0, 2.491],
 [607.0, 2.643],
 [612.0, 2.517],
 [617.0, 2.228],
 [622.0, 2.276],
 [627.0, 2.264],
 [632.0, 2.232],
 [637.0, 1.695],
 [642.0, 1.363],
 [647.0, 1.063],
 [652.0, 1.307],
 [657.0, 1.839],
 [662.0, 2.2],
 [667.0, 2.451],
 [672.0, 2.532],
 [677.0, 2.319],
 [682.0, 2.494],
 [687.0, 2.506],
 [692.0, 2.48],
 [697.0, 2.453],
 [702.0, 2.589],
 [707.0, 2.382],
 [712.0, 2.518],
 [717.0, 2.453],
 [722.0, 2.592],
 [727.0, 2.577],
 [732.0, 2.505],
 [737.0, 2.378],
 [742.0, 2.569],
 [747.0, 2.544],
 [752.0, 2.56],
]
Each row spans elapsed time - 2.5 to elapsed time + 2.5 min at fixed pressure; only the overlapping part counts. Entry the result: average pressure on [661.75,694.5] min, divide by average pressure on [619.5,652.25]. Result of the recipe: 1.38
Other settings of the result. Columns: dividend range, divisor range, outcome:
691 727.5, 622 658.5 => 1.46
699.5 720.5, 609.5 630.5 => 1.07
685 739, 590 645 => 1.12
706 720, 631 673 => 1.36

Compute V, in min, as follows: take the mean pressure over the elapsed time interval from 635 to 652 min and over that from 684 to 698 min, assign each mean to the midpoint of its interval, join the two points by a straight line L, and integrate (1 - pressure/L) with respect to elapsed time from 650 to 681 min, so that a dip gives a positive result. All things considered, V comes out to -4.1 min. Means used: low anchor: 1.35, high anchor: 2.48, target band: 2.14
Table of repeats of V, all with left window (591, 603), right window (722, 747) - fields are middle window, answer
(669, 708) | 0.59 min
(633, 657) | 9.97 min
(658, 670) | 1.11 min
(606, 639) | 3.18 min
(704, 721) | 0.32 min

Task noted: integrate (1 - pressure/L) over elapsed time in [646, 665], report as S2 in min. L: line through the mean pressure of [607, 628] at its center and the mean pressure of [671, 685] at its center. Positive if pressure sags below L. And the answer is 5.9 min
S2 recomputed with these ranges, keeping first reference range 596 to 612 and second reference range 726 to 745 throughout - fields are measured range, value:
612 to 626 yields 1.2 min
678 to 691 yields 0.2 min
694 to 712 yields 0.2 min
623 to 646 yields 6.0 min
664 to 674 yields 0.1 min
